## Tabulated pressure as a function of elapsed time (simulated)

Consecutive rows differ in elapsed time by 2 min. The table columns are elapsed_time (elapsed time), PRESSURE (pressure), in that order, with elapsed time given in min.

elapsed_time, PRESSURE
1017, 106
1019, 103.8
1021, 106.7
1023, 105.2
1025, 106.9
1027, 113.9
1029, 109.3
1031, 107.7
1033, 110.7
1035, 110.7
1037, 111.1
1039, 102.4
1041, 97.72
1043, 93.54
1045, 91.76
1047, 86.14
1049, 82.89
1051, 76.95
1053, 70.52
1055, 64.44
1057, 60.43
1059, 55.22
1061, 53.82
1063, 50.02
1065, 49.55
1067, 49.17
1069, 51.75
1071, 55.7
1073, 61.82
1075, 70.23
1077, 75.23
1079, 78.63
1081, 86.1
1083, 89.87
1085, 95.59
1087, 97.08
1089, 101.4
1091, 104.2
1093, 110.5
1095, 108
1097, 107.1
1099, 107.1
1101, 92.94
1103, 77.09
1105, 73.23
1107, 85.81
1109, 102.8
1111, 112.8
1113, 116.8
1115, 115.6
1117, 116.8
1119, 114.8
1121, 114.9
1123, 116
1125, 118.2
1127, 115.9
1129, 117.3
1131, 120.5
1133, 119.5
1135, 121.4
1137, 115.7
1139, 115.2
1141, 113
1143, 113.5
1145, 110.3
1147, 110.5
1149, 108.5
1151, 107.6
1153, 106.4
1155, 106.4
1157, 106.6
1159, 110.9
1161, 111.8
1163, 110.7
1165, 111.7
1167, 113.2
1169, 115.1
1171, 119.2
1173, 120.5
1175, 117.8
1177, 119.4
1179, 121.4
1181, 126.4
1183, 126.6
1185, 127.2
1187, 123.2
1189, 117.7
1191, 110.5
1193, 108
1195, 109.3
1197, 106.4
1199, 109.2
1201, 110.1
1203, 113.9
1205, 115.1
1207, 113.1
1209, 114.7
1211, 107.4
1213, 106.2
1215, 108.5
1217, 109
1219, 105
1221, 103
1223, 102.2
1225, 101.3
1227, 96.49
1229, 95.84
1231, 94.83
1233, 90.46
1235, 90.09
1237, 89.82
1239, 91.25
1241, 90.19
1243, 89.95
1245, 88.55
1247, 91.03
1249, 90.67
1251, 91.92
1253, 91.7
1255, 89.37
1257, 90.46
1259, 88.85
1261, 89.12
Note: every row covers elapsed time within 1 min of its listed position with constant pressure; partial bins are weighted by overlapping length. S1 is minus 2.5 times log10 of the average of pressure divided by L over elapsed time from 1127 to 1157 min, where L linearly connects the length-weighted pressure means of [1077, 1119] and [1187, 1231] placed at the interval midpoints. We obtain -0.11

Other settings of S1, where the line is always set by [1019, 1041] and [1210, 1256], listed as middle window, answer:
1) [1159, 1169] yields -0.12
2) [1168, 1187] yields -0.22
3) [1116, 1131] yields -0.14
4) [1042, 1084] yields 0.46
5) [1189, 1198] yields -0.12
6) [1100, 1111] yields 0.17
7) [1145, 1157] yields -0.07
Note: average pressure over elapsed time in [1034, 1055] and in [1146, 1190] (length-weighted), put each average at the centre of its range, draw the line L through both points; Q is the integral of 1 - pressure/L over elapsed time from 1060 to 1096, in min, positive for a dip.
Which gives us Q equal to 7.7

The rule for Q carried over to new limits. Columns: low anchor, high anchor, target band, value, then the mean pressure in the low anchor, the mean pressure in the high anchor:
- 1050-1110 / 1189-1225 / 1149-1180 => -4.45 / 78.7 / 109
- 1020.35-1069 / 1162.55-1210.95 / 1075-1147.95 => -3.65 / 85.3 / 116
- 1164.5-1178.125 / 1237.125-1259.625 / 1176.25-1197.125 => -1.23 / 117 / 90.4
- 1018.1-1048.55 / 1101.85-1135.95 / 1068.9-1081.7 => 4.46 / 103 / 109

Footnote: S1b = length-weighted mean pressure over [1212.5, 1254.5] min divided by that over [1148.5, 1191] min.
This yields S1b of 0.83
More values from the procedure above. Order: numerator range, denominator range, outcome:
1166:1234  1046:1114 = 1.37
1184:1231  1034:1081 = 1.47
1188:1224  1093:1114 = 1.11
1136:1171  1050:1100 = 1.44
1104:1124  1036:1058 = 1.25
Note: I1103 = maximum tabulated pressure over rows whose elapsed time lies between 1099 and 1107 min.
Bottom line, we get 107.1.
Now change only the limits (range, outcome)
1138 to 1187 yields 127.2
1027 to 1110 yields 113.9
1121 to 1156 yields 121.4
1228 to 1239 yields 95.84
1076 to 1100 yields 110.5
